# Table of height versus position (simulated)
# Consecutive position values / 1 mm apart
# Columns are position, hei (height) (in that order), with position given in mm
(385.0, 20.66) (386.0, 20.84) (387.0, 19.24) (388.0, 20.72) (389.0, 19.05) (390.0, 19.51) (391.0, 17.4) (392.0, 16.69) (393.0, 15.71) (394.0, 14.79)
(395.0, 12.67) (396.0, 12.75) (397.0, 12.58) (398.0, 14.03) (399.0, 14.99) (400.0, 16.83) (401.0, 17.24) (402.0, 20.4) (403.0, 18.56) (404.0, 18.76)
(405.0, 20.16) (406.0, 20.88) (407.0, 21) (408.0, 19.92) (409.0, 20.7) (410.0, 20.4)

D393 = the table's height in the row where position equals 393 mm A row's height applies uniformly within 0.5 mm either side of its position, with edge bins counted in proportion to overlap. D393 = 15.71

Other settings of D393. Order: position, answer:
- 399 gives 14.99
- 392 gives 16.69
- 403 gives 18.56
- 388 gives 20.72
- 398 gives 14.03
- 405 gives 20.16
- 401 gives 17.24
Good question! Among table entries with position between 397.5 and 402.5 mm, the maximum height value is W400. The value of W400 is 20.4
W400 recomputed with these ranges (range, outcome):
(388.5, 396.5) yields 19.51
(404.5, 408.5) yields 21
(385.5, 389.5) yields 20.84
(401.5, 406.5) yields 20.88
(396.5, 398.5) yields 14.03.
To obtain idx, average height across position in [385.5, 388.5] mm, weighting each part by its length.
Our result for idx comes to 20.3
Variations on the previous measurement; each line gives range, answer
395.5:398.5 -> 13.1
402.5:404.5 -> 18.7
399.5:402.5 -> 18.2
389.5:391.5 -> 18.5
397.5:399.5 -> 14.5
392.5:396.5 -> 14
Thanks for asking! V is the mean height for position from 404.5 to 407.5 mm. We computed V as 20.7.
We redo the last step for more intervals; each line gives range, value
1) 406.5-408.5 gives 20.5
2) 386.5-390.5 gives 19.6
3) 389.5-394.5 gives 16.8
